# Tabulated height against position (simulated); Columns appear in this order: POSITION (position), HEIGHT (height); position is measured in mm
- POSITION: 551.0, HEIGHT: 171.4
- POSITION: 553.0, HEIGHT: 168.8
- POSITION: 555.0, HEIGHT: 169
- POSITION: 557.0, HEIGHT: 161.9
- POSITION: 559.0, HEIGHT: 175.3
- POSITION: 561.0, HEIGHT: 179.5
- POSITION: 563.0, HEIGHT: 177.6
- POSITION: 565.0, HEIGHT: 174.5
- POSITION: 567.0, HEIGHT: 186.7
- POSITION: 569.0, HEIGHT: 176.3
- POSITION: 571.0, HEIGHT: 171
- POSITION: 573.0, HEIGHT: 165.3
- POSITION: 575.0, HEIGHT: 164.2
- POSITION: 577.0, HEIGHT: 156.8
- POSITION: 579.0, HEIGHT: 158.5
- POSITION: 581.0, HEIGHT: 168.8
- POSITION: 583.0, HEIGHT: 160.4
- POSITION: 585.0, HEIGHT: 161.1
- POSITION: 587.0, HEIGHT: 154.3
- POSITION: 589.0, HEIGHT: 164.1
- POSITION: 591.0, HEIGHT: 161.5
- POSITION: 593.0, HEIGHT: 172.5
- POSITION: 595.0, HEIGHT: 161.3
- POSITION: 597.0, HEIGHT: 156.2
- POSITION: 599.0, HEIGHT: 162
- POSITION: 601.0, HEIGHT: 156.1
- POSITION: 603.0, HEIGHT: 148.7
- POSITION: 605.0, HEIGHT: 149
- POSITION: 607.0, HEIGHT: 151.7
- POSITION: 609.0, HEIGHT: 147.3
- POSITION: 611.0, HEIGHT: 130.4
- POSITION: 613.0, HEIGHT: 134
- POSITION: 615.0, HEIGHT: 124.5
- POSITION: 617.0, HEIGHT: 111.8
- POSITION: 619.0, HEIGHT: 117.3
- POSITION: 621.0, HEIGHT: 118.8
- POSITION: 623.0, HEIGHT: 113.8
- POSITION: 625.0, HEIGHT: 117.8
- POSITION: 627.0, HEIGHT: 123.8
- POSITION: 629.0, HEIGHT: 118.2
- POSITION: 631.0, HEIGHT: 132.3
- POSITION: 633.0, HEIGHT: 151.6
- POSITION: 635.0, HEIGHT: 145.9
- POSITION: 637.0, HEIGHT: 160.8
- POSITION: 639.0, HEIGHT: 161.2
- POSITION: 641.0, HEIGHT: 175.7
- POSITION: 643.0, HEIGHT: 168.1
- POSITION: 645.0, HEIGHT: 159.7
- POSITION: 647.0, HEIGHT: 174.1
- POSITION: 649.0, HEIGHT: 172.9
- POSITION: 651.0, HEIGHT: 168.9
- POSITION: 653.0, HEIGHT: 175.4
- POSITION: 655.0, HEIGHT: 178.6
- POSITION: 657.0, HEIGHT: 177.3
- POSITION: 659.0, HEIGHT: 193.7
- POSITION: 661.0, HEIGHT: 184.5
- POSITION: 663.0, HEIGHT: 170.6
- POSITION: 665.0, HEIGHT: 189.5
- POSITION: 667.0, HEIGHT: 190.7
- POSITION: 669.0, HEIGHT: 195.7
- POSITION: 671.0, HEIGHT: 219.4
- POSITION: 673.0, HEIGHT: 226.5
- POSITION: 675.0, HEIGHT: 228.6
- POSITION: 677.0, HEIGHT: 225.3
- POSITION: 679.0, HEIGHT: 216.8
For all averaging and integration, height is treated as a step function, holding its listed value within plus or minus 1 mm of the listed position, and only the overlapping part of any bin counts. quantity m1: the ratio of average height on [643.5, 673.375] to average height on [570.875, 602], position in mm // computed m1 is 1.14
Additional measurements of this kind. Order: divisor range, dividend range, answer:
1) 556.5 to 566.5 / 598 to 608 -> 0.88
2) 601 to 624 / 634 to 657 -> 1.27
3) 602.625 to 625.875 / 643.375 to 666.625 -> 1.36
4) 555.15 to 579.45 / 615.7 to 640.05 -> 0.77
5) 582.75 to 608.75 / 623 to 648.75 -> 0.94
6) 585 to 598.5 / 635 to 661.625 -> 1.06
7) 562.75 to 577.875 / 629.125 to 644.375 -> 0.90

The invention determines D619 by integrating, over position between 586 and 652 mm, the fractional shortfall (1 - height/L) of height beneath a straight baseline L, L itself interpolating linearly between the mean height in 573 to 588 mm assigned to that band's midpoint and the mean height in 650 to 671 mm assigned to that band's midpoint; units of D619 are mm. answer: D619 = 9.41 mm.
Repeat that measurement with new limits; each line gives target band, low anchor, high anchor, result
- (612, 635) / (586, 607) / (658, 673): 6.3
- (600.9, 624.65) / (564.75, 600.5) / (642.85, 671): 5.4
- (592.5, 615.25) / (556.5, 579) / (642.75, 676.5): 3.6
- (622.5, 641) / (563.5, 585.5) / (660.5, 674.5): 4.7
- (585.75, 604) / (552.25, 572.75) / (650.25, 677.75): 2.1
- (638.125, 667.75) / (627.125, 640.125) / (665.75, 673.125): 0.1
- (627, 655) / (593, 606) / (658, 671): 3.1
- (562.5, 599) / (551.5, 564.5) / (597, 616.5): -1.5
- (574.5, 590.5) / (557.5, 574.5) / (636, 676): 1.4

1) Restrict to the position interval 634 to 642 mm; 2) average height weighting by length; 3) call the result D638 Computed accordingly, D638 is 161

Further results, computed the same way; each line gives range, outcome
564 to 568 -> 181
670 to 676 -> 225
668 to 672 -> 208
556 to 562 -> 172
